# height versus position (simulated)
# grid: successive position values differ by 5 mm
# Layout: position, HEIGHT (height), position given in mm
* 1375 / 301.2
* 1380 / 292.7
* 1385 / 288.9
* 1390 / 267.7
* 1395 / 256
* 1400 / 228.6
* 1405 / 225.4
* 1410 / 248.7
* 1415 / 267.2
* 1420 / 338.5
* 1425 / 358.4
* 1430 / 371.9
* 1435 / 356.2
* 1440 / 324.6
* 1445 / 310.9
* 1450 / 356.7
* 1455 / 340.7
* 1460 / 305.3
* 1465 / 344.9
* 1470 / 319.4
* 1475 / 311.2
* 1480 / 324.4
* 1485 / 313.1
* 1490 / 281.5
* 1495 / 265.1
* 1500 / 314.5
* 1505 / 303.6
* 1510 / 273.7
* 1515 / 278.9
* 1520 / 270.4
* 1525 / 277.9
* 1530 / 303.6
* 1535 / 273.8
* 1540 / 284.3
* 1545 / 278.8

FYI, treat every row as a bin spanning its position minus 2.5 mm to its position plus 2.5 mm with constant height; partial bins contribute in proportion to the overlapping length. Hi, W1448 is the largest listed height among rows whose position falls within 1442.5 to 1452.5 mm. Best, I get 356.7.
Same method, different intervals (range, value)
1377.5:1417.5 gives 292.7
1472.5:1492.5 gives 324.4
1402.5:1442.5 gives 371.9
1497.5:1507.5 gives 314.5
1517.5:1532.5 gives 303.6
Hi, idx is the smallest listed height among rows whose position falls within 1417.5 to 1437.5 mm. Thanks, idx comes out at 338.5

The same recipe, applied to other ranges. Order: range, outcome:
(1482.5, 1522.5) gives 265.1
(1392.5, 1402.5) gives 228.6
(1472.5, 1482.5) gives 311.2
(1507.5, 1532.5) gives 270.4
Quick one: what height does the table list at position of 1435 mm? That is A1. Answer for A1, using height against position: 356.2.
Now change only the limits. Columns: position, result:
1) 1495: 265.1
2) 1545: 278.8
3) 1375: 301.2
